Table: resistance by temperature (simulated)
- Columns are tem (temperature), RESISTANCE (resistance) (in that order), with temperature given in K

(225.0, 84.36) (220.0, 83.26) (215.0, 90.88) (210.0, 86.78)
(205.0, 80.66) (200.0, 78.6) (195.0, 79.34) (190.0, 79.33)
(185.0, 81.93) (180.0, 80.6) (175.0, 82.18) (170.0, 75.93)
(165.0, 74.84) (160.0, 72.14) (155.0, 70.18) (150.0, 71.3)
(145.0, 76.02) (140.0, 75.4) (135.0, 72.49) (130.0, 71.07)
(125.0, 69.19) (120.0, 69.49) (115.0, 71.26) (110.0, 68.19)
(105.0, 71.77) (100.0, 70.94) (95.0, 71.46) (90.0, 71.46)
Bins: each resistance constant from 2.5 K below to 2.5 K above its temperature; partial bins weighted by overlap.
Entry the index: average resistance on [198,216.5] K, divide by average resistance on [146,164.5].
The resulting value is 1.17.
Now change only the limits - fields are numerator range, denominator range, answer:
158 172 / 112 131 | 1.06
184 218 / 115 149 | 1.14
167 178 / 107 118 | 1.13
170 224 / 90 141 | 1.16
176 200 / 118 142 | 1.12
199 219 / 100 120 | 1.20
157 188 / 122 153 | 1.07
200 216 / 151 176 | 1.14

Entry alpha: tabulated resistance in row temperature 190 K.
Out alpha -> 79.33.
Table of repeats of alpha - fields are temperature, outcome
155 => 70.18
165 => 74.84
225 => 84.36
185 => 81.93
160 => 72.14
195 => 79.34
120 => 69.49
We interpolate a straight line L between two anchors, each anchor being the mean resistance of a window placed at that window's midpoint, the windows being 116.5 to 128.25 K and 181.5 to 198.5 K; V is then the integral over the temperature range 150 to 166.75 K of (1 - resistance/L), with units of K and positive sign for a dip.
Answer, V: 0.69 K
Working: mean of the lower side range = 69.6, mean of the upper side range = 80.1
